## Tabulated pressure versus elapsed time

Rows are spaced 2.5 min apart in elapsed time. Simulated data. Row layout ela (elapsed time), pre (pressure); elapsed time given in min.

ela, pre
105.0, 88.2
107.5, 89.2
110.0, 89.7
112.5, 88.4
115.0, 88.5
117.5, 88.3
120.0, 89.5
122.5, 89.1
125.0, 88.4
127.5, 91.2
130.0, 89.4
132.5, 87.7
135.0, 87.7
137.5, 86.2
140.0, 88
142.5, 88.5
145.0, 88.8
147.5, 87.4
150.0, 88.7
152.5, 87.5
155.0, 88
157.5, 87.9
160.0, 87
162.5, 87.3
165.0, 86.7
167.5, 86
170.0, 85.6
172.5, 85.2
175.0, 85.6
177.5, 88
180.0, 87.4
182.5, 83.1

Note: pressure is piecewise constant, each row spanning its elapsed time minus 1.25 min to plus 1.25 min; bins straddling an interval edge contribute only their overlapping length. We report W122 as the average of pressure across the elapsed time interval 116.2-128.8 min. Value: 89.3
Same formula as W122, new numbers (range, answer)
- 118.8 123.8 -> 89.3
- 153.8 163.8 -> 87.5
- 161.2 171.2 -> 86.4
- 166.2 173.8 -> 85.6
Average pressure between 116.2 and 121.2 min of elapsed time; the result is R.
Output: 88.9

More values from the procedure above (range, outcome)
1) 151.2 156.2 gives 87.8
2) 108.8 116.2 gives 88.9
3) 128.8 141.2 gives 87.8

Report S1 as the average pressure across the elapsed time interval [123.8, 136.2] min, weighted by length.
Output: 88.9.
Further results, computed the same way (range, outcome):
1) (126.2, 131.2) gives 90.3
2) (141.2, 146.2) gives 88.6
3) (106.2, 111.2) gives 89.4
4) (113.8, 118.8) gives 88.4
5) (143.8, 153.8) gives 88.1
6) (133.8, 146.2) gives 87.8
